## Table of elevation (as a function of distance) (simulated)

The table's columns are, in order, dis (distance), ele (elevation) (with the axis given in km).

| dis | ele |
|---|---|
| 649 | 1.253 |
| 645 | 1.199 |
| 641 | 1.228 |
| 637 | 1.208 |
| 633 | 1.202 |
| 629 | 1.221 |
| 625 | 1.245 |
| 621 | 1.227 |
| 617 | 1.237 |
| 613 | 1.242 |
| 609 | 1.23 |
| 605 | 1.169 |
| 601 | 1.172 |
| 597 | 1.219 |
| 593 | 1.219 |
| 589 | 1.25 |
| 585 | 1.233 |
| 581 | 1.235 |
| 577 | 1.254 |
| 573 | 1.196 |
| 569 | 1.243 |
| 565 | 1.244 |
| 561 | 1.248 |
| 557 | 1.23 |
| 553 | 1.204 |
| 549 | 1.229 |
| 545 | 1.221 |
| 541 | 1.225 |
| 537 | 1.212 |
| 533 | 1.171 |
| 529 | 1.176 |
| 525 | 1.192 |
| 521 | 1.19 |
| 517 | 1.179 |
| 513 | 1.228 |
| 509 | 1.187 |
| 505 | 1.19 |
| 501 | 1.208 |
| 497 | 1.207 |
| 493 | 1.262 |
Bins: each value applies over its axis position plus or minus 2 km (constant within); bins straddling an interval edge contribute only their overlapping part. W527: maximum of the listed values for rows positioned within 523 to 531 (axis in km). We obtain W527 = 1.192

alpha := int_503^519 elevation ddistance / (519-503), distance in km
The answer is 1.2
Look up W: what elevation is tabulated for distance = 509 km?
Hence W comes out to 1.187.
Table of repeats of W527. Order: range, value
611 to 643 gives 1.245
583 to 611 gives 1.25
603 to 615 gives 1.242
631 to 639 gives 1.208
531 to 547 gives 1.225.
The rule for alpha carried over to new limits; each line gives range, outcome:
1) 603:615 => 1.21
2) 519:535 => 1.18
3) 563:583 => 1.23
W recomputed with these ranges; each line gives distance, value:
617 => 1.237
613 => 1.242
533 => 1.171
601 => 1.172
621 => 1.227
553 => 1.204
